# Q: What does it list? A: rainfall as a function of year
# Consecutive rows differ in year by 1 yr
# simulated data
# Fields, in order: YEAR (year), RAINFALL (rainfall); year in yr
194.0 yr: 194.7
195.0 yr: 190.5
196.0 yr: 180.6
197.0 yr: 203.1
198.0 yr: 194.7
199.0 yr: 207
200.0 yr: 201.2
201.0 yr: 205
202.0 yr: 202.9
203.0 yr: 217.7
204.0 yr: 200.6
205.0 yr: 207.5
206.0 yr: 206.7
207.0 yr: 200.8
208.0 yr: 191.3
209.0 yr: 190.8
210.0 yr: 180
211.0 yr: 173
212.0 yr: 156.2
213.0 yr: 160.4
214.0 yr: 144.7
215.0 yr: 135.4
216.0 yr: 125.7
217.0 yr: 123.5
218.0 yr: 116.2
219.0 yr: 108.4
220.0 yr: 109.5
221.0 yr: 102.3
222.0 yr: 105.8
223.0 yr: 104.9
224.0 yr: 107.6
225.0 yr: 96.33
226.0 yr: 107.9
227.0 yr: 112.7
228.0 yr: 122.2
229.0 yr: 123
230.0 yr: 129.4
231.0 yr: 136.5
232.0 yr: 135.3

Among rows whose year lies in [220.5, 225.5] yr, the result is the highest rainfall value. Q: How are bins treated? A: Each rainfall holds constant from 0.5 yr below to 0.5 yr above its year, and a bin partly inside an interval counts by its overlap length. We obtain 107.6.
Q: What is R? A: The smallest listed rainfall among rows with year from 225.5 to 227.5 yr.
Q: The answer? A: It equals 107.9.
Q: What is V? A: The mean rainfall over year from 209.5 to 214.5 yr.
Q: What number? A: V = 163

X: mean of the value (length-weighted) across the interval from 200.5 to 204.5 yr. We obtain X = 207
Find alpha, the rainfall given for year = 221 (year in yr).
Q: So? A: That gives 102.3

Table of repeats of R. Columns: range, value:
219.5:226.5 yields 96.33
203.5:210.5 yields 180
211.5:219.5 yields 108.4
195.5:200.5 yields 180.6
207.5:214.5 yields 144.7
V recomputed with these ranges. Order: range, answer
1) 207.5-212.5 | 178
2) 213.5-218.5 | 129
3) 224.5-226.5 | 102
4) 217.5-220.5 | 111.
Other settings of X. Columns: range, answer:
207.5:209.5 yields 191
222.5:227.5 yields 106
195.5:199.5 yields 196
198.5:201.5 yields 204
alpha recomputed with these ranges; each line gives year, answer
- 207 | 200.8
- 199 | 207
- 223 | 104.9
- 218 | 116.2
